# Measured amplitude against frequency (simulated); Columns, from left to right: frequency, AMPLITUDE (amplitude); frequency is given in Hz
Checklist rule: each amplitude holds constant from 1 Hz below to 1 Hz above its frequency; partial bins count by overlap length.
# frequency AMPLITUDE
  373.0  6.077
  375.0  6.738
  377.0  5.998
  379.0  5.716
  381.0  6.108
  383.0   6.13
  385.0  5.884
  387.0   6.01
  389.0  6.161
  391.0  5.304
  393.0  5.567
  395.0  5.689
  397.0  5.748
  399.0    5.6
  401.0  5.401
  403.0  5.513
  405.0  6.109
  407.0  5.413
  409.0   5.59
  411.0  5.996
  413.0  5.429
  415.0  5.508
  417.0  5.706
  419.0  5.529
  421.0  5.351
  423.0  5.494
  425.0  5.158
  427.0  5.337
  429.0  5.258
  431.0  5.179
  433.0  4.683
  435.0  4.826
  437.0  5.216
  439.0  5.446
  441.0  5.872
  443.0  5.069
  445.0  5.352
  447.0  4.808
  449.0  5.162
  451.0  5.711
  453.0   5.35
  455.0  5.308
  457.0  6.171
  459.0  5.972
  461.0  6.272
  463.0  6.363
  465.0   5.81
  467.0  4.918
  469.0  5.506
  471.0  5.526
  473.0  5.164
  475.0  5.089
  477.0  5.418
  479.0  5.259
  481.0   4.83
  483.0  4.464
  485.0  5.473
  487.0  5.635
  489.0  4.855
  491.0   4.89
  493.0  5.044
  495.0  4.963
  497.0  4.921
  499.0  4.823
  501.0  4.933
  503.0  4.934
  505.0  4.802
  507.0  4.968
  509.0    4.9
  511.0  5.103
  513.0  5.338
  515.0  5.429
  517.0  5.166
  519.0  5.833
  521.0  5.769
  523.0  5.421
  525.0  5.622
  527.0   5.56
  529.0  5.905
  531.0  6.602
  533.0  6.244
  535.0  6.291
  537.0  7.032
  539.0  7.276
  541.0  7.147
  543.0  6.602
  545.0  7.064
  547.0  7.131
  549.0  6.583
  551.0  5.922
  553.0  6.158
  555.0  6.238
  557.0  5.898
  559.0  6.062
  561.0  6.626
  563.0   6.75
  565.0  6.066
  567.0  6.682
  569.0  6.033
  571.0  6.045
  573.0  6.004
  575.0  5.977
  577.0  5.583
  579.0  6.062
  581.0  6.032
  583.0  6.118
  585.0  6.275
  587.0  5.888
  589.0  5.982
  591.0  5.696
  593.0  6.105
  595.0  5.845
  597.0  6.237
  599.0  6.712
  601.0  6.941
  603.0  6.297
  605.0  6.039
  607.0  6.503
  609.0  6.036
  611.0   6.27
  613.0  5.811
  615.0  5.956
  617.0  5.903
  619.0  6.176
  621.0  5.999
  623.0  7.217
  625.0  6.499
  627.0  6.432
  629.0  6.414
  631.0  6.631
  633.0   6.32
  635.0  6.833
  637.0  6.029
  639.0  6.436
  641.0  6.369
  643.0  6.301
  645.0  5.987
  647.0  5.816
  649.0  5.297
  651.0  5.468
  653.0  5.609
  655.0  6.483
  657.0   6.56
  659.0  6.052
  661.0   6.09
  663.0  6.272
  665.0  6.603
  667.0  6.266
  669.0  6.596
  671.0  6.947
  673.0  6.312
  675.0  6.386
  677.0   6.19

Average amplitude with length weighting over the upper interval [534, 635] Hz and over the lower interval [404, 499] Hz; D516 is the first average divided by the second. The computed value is 1.18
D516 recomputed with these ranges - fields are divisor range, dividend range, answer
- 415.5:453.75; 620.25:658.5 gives 1.18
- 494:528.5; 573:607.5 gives 1.17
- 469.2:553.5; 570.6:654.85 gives 1.10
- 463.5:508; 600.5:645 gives 1.24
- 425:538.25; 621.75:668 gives 1.16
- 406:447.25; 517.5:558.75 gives 1.18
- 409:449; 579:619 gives 1.15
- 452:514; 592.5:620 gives 1.18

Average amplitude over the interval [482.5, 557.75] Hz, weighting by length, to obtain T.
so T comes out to 5.72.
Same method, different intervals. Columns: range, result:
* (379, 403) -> 5.77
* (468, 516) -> 5.09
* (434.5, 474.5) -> 5.49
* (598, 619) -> 6.24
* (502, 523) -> 5.23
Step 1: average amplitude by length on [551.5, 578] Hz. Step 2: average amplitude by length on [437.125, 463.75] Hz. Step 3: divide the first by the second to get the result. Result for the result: 1.1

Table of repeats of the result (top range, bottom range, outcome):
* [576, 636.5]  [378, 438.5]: 1.12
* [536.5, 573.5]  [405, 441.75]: 1.20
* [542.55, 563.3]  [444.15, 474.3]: 1.16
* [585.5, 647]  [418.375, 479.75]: 1.16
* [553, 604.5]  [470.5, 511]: 1.22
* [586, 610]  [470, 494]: 1.20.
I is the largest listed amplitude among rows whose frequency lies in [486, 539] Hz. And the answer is 7.276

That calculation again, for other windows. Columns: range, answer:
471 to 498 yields 5.635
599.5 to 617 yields 6.941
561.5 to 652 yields 7.217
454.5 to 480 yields 6.363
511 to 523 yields 5.833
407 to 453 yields 5.996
